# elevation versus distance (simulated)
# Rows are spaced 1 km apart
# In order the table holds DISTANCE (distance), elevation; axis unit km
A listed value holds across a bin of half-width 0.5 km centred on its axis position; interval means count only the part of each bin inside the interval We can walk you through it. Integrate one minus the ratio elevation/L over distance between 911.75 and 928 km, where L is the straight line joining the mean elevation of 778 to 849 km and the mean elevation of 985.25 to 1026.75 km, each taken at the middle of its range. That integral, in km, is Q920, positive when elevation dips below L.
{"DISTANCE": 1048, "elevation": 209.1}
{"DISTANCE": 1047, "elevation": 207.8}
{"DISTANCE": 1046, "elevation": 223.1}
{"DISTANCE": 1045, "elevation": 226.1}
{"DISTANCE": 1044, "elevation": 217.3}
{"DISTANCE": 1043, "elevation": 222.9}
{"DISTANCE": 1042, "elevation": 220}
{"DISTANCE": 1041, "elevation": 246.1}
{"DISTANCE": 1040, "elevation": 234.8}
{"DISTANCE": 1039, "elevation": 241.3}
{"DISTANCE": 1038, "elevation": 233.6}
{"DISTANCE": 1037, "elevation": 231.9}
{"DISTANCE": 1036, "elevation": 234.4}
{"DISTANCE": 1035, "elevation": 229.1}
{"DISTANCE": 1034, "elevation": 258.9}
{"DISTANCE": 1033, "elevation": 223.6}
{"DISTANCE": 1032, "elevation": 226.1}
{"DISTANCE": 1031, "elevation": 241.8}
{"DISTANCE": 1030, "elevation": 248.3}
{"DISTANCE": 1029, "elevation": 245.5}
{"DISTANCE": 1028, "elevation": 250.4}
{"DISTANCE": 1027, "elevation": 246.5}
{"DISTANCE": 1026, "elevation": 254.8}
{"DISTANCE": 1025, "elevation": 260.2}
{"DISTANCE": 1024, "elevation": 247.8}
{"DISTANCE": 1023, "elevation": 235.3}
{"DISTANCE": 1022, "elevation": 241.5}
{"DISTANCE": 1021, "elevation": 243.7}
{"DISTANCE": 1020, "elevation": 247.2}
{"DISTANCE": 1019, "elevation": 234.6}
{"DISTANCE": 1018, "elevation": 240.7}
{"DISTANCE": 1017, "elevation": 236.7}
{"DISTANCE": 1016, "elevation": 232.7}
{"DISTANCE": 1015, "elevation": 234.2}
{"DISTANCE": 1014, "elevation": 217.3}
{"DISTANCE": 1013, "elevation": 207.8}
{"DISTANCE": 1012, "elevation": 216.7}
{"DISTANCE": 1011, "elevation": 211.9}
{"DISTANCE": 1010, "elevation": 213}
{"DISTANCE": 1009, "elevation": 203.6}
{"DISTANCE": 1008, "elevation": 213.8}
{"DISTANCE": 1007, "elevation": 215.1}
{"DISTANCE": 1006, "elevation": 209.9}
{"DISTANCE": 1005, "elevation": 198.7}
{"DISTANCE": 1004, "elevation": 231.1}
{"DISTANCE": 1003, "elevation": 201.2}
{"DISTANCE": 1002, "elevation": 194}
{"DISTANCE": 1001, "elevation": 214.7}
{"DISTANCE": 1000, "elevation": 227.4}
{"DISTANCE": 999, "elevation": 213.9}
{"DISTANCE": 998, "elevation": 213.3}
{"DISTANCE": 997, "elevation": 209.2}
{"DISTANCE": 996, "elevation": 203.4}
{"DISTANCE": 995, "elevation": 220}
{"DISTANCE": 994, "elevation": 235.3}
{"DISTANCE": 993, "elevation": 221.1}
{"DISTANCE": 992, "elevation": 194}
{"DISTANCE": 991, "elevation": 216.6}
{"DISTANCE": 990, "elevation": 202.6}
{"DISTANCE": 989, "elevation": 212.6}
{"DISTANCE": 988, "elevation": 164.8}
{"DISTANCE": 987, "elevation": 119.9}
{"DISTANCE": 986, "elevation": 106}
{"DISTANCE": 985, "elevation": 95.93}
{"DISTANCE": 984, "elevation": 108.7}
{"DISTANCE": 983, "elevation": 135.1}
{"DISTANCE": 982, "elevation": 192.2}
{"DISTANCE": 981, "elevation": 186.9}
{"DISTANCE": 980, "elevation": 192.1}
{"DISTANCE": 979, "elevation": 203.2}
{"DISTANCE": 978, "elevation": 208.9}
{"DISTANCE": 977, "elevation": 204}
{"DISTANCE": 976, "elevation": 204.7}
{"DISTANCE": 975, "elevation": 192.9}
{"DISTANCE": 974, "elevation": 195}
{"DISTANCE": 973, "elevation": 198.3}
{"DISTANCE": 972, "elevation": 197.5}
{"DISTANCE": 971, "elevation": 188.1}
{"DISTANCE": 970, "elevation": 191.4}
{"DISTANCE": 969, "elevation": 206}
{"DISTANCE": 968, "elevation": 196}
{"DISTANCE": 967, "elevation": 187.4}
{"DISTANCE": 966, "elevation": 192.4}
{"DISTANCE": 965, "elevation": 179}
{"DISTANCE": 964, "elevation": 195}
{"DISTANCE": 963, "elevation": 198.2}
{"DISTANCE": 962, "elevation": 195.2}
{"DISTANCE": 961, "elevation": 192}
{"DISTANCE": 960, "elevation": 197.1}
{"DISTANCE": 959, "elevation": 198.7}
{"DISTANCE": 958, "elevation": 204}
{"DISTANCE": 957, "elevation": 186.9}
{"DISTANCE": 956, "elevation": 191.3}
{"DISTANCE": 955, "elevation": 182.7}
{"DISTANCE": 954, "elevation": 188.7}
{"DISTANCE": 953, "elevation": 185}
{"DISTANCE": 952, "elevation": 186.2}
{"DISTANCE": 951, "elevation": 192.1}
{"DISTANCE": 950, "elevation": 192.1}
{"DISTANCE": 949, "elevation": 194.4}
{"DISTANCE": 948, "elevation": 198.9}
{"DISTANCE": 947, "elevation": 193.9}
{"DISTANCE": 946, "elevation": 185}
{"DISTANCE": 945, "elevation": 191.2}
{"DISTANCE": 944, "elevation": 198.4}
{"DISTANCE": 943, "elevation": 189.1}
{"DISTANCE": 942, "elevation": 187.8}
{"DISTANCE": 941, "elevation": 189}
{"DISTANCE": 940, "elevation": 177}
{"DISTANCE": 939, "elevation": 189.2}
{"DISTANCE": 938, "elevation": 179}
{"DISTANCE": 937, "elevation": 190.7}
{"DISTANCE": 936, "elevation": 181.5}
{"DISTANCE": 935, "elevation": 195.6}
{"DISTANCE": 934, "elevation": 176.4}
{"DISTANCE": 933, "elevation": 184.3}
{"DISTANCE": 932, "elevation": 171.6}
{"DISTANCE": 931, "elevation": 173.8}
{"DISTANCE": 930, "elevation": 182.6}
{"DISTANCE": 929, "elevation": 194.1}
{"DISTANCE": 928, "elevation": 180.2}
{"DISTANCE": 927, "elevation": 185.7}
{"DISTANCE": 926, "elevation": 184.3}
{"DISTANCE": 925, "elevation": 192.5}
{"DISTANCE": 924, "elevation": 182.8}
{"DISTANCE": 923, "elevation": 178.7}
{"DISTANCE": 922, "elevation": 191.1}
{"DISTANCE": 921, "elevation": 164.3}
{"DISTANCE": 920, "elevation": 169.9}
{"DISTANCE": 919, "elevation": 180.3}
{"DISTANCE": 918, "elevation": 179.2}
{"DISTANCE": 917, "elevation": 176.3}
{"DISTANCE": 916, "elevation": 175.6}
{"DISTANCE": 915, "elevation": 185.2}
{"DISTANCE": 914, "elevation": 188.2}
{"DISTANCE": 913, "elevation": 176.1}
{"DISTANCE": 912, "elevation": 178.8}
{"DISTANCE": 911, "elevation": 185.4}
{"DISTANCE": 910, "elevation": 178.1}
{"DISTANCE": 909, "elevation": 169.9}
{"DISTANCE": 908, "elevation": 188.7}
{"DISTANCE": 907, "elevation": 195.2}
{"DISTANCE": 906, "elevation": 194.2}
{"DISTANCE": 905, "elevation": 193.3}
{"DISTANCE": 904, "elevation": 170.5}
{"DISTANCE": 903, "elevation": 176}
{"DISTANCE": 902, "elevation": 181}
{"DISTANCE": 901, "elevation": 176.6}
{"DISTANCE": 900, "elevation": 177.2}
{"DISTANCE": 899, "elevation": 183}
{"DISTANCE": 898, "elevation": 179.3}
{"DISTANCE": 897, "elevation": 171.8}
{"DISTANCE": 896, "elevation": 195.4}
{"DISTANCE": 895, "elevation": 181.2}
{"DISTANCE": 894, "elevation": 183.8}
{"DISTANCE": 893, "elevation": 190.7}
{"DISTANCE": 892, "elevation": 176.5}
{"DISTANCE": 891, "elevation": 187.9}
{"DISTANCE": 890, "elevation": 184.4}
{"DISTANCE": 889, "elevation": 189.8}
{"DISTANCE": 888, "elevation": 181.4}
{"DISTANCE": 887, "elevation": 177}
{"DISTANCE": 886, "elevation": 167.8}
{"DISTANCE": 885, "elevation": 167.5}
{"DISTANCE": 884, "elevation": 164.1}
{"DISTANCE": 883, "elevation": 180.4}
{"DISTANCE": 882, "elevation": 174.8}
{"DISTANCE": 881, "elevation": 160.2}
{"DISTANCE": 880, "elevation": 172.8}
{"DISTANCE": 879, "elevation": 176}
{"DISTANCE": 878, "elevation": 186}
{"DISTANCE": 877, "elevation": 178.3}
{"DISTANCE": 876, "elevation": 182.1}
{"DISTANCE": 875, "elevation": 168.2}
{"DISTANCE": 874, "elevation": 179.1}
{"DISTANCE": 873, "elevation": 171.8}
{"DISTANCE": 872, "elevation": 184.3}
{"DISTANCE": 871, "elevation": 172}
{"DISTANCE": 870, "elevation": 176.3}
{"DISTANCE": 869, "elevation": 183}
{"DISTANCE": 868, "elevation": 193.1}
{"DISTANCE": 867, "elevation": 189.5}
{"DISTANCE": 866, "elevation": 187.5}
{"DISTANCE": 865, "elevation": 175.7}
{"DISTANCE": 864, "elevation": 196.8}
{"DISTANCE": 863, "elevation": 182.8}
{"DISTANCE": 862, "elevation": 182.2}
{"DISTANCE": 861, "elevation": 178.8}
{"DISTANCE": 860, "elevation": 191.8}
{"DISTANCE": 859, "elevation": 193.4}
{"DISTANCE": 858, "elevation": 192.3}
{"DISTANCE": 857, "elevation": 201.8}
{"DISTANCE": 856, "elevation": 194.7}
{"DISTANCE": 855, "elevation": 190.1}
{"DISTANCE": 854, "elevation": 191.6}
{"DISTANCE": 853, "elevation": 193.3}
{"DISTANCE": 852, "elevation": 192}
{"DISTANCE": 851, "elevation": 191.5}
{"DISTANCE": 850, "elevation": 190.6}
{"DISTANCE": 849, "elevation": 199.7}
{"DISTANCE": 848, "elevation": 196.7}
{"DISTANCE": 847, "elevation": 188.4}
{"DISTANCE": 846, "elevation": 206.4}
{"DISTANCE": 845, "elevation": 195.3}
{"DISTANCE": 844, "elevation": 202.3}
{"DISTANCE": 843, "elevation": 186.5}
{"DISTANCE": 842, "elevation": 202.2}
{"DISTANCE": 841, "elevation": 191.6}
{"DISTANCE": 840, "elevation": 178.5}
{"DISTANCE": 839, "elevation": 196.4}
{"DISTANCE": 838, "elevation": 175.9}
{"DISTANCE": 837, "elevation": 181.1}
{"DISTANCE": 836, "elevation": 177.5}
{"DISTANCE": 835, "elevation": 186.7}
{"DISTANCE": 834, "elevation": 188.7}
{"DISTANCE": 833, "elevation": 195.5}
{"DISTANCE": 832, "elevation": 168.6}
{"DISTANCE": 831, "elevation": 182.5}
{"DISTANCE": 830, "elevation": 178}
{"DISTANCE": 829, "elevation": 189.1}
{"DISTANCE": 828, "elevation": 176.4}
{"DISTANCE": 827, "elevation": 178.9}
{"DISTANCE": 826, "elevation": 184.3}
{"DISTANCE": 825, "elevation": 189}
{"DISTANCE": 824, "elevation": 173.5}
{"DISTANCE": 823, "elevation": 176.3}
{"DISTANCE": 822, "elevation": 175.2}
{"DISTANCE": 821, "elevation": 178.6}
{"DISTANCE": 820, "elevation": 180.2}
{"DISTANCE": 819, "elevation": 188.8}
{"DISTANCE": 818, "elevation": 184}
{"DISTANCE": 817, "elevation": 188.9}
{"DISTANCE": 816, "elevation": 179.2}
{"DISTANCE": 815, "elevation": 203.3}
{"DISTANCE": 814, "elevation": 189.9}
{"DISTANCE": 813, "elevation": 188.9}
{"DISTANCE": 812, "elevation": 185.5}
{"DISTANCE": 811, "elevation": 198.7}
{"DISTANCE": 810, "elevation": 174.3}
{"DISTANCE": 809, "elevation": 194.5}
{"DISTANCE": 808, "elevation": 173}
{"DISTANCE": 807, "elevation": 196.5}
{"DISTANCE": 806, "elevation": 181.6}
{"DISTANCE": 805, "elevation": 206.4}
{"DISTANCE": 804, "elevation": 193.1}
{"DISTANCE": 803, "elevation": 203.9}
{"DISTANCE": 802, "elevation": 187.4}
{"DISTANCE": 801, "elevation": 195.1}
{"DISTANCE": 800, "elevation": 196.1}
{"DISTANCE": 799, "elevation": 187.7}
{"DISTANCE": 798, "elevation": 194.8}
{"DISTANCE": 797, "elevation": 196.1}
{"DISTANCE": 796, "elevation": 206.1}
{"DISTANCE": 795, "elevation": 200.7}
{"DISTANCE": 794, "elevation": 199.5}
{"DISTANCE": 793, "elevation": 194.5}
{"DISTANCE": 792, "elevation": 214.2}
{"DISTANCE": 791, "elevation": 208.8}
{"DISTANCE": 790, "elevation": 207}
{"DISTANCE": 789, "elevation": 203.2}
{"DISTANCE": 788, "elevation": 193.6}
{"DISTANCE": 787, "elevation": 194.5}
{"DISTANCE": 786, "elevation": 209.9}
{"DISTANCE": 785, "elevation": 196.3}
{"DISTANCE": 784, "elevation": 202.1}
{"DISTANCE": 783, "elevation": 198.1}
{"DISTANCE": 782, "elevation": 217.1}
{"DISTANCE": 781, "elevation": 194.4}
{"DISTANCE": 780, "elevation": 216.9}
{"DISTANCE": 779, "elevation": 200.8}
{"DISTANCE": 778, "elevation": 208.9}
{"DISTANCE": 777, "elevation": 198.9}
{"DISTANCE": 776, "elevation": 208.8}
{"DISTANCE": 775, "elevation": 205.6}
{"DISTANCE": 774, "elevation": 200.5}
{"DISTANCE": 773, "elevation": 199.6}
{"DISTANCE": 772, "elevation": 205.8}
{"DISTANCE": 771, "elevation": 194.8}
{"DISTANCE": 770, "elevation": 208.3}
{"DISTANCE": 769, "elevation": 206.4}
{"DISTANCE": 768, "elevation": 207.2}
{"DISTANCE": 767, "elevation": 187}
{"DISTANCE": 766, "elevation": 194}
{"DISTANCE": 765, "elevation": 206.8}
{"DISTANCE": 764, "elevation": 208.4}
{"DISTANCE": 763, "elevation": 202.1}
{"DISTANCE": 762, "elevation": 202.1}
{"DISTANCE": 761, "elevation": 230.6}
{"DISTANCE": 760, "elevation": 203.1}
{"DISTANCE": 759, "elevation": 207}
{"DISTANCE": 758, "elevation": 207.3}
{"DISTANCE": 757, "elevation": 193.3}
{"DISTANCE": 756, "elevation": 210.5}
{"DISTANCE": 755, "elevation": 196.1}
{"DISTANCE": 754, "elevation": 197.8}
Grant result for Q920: 1.9 km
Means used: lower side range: 192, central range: 181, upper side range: 215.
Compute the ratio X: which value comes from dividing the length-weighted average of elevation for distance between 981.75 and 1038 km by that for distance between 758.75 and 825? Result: 1.09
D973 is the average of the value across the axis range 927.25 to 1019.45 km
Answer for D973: 195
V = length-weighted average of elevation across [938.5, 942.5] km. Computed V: 186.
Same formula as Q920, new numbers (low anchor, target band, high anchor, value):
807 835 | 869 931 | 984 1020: 4.2 km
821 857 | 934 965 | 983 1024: 1.5 km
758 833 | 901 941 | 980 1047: 4.8 km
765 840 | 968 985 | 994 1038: 2.8 km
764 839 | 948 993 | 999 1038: 7.2 km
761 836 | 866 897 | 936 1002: 2.2 km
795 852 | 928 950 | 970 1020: 1.1 km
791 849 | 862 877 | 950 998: 0.6 km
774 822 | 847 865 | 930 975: 0.2 km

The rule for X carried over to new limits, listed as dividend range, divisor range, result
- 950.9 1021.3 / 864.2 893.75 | 1.11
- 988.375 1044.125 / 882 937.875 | 1.25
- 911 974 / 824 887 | 1.02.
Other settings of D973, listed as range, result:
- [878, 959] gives 183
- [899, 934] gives 181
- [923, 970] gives 189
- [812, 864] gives 188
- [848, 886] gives 183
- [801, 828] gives 187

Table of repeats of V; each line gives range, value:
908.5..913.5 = 178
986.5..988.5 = 142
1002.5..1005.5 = 210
